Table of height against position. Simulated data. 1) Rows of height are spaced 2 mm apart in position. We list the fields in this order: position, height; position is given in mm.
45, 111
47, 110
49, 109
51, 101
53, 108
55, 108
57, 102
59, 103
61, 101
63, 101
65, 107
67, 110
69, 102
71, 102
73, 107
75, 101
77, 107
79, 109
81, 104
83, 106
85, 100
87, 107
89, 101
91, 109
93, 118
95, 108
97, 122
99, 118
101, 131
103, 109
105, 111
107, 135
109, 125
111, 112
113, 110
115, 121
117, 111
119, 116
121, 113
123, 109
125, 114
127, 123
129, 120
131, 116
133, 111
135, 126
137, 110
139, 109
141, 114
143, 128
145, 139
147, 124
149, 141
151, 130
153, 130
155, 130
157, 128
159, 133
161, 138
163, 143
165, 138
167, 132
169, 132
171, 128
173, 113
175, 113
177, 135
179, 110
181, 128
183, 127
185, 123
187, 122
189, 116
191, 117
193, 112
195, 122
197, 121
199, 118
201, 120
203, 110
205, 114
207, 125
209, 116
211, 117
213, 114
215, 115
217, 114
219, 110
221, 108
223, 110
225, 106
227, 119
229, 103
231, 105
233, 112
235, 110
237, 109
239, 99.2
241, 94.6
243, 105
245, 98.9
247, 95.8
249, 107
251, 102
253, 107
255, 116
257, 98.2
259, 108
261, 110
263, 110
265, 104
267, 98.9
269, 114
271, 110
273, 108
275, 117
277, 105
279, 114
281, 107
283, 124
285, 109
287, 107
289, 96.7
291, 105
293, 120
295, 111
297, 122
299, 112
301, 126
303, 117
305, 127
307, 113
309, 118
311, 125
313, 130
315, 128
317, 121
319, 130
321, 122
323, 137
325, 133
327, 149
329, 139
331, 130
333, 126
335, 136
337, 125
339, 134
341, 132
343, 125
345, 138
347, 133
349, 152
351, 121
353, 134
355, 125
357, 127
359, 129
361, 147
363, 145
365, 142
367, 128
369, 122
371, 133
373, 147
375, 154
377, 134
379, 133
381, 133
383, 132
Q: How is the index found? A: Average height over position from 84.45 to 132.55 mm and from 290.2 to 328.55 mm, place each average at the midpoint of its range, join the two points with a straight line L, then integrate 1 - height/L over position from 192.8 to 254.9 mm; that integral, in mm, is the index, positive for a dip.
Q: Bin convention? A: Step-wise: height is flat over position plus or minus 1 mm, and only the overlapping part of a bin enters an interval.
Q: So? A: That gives 5.0 mm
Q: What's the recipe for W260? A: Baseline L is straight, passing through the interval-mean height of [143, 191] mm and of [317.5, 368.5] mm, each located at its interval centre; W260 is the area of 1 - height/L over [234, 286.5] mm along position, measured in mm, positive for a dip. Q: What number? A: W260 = 9.6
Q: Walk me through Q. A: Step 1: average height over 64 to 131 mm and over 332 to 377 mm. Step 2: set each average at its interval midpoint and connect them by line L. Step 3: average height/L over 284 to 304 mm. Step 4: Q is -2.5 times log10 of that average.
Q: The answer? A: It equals 0.15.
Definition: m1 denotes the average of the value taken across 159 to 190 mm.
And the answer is 127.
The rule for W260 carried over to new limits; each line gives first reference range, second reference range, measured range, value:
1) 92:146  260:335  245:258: 1.6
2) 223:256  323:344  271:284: 0.5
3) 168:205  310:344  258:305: 5.9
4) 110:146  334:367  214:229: 1.6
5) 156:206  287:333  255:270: 2.0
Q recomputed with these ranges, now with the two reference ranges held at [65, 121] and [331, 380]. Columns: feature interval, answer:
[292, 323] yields 0.070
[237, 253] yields 0.225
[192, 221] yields 0.048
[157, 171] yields -0.148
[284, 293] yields 0.206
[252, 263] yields 0.164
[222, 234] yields 0.131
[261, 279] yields 0.166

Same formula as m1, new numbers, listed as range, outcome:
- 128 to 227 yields 122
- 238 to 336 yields 115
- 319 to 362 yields 133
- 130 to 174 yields 127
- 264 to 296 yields 109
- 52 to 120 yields 110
